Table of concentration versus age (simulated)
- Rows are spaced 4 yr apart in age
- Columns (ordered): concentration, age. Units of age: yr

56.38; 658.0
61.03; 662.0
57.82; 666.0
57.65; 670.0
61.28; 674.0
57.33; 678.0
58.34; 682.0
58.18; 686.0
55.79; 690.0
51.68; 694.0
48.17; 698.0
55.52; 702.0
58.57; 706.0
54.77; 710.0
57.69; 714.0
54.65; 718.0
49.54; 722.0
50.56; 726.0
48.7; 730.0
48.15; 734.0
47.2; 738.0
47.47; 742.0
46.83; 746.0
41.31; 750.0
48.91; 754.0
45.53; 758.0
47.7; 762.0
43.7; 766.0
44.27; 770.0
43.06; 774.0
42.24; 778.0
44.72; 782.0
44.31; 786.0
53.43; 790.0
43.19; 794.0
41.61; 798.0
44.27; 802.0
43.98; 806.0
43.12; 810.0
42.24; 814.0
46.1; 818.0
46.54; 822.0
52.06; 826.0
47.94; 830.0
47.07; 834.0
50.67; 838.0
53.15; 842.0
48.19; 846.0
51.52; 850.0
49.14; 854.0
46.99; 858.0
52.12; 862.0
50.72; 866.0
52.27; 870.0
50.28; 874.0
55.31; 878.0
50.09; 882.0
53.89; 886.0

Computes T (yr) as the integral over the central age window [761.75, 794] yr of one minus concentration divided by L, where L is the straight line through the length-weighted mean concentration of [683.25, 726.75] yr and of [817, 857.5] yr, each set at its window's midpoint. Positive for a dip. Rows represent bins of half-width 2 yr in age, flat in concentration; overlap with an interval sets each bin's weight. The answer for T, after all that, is 4.0 yr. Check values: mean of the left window 54.3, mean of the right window 49.2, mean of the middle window 45.2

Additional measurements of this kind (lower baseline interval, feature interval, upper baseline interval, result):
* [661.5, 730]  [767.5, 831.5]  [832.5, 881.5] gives 8.8 yr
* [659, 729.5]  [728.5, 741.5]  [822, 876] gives 1.5 yr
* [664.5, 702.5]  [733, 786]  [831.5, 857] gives 7.8 yr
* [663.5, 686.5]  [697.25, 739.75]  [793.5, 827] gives 1.4 yr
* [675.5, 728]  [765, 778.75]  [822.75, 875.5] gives 2.4 yr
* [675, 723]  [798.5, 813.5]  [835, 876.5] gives 2.5 yr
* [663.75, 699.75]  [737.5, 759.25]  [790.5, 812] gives 1.4 yr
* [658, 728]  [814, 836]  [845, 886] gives 2.0 yr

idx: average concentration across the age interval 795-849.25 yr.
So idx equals 46.7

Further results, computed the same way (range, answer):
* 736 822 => 45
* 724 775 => 46.5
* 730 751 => 46.7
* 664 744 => 54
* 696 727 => 53.8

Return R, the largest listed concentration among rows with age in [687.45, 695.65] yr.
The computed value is 55.79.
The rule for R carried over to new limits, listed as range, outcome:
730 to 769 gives 48.91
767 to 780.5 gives 44.27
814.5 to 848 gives 53.15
